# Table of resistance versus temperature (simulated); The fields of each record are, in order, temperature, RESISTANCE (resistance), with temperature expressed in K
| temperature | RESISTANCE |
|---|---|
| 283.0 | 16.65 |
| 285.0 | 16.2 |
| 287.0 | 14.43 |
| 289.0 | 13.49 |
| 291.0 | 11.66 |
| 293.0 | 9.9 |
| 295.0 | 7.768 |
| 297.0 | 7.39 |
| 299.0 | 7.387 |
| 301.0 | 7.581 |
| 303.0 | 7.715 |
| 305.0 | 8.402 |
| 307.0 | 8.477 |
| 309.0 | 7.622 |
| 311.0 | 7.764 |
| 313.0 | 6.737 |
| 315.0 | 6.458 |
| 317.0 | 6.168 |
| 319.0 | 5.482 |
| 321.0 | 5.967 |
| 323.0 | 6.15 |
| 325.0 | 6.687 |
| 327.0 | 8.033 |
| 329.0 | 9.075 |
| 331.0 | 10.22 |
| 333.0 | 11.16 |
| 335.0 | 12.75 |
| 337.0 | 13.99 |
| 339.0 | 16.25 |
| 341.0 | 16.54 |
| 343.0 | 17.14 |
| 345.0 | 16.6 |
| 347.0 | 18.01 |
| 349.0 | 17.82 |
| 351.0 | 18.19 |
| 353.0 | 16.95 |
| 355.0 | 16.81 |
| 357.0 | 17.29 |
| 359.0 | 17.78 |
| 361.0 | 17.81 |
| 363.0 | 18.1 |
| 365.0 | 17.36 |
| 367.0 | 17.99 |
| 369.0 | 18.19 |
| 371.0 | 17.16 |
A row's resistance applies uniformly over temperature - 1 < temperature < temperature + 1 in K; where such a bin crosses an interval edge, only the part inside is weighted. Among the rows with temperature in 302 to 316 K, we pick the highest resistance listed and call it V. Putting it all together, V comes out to 8.477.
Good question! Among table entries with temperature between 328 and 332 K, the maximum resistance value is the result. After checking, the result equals 10.22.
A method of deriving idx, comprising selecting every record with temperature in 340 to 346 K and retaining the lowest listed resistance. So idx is 16.54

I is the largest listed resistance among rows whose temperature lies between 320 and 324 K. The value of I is 6.15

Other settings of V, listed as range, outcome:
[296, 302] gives 7.581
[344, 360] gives 18.19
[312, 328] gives 8.033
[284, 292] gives 16.2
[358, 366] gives 18.1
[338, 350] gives 18.01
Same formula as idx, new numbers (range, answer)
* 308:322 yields 5.482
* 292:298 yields 7.39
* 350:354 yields 16.95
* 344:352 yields 16.6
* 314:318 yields 6.168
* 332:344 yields 11.16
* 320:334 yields 5.967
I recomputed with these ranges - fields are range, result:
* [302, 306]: 8.402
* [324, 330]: 9.075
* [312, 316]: 6.737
